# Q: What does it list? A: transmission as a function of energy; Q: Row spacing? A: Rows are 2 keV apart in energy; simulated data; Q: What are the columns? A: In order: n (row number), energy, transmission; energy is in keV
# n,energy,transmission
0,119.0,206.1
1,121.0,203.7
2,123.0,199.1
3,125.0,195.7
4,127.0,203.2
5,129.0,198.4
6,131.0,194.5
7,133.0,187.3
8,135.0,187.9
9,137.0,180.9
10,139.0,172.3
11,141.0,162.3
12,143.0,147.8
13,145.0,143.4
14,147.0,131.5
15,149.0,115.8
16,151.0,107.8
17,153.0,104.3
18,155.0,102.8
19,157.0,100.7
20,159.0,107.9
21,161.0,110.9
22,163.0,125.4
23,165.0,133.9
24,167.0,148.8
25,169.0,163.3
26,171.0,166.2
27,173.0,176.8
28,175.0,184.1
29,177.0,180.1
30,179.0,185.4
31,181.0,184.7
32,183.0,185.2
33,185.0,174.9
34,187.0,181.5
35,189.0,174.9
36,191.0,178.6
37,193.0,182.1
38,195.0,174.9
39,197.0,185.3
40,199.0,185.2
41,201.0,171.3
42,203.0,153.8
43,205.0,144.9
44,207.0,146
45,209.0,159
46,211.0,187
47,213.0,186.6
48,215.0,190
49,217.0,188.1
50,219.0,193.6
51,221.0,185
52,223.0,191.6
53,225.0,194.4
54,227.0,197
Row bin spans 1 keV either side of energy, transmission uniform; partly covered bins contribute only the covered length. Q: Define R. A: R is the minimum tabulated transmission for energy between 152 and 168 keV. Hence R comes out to 100.7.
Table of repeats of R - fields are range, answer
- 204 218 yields 144.9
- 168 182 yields 163.3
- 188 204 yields 153.8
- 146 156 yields 102.8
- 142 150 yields 115.8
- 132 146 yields 143.4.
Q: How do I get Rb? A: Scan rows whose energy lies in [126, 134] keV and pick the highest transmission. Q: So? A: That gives 203.2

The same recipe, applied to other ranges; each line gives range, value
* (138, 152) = 172.3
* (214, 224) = 193.6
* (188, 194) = 182.1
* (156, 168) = 148.8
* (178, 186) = 185.4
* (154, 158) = 102.8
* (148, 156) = 115.8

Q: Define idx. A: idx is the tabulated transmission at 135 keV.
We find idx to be 187.9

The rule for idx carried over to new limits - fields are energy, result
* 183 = 185.2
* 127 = 203.2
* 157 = 100.7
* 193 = 182.1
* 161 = 110.9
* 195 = 174.9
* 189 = 174.9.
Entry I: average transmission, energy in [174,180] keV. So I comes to 183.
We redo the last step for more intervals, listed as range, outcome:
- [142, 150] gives 135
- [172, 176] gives 180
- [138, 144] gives 161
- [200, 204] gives 163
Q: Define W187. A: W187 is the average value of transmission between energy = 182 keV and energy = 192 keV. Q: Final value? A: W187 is 179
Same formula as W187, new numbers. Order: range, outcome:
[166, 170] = 156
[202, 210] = 151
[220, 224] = 188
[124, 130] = 199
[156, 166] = 116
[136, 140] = 177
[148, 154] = 109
